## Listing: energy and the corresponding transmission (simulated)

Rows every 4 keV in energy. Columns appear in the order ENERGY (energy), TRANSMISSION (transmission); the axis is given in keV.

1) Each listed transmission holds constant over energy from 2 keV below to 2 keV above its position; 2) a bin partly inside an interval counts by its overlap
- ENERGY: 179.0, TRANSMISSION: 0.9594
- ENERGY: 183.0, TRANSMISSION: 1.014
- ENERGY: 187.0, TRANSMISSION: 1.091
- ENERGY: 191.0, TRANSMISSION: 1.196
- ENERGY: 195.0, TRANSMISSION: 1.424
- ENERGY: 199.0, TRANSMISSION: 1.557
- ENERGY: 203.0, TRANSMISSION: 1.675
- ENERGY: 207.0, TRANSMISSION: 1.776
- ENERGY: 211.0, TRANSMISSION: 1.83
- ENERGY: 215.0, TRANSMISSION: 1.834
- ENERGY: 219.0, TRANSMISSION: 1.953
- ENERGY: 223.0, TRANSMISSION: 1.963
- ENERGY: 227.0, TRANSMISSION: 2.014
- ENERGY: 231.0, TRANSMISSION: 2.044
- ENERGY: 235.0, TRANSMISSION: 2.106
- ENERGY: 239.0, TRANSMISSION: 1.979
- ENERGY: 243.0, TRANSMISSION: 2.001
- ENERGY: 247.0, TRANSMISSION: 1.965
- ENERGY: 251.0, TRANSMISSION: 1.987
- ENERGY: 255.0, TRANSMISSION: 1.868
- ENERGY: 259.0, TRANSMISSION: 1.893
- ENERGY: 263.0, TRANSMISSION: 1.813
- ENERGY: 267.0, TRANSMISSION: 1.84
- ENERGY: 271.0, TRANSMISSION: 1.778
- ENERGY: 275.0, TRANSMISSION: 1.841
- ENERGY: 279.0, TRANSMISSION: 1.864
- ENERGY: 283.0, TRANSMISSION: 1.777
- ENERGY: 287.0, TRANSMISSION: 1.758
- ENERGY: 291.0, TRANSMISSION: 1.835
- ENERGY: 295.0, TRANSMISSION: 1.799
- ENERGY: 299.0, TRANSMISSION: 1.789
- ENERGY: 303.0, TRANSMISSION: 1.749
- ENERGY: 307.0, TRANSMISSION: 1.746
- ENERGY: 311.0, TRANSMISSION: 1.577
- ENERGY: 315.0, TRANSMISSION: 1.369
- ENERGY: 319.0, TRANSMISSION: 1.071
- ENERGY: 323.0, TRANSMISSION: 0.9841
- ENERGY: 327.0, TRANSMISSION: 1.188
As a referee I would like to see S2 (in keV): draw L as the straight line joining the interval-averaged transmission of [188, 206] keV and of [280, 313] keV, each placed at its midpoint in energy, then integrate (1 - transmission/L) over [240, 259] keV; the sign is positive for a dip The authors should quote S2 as -3.9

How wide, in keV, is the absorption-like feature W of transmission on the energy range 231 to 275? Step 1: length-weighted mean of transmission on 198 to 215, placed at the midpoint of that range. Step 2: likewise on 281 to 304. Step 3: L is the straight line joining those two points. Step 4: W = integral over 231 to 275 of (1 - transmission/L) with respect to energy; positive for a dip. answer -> -4.1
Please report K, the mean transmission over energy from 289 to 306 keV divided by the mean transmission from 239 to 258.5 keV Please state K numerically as 0.9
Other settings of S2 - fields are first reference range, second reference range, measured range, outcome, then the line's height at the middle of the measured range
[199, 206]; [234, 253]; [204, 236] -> -2.2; 1.8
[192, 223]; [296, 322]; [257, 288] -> -4.2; 1.6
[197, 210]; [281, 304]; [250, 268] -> -1.3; 1.75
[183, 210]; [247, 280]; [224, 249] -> -4.8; 1.69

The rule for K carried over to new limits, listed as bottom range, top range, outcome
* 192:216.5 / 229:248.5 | 1.22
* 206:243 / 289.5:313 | 0.90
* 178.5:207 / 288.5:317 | 1.28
